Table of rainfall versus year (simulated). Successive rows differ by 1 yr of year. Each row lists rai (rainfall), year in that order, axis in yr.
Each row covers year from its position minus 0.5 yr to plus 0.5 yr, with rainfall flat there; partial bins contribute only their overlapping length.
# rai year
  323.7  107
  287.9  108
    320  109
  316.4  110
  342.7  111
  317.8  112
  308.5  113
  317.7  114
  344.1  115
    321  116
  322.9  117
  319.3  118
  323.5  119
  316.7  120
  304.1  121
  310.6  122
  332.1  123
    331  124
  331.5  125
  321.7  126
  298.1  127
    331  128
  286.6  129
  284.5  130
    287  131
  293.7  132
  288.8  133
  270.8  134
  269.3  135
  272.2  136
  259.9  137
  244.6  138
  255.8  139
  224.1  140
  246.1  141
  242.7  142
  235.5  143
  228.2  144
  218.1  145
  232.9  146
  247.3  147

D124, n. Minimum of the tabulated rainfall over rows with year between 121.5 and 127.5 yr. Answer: 298.1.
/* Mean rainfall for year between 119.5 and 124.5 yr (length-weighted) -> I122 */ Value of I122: 319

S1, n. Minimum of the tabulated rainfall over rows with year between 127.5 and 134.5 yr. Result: 270.8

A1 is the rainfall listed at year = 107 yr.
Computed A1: 323.7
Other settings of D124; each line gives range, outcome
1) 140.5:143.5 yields 235.5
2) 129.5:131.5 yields 284.5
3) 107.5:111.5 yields 287.9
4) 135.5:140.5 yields 224.1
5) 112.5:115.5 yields 308.5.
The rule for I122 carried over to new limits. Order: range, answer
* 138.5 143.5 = 241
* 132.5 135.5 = 276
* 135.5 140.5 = 251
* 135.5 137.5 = 266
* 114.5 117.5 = 329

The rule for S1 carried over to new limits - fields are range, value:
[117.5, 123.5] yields 304.1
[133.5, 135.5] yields 269.3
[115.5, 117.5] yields 321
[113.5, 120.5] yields 316.7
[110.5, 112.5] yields 317.8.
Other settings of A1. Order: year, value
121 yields 304.1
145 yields 218.1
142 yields 242.7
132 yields 293.7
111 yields 342.7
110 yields 316.4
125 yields 331.5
